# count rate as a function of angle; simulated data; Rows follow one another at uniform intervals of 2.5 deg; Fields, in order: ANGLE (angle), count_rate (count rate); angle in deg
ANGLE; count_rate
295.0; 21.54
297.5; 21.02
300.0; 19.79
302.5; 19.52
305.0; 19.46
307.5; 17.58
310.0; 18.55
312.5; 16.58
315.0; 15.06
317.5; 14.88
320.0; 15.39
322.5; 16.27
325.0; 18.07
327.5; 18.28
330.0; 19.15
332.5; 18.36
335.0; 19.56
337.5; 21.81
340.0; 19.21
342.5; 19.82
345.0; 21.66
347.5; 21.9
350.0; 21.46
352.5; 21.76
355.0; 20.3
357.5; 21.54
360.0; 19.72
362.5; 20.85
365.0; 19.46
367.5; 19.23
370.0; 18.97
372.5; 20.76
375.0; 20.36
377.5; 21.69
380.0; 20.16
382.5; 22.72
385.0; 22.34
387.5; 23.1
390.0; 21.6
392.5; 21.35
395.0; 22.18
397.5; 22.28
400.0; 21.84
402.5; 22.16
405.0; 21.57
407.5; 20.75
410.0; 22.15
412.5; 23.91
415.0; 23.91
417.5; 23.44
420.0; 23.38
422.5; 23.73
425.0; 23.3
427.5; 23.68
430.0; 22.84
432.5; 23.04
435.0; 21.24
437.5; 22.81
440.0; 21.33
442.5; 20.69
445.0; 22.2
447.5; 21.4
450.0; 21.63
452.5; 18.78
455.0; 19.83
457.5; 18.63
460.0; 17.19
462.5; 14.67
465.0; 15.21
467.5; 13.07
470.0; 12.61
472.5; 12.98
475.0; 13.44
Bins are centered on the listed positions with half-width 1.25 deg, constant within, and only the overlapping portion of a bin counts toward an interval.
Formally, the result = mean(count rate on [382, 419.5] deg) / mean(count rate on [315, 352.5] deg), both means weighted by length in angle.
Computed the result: 1.18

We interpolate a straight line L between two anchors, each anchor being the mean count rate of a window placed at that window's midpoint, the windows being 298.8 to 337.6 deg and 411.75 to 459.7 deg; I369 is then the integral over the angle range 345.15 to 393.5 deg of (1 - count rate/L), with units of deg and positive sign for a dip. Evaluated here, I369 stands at -3.3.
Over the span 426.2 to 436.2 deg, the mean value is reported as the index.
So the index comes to 22.7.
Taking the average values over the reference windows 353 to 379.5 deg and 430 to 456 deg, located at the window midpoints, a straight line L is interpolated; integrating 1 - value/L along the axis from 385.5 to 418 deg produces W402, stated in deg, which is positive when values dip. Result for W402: -2.3 deg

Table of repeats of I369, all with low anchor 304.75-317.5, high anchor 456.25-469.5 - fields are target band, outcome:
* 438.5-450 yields -4.2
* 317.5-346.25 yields -3.2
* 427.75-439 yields -4.8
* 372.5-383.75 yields -3.3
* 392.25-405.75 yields -4.8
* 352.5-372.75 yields -4.4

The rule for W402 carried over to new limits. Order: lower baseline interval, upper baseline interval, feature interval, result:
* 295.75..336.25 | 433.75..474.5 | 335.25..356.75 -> -3.4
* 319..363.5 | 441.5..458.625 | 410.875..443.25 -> -4.1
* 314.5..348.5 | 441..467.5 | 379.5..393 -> -2.4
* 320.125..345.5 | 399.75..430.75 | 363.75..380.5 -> 0.6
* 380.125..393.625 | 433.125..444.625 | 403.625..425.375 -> -1.0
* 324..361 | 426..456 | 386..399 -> -0.7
